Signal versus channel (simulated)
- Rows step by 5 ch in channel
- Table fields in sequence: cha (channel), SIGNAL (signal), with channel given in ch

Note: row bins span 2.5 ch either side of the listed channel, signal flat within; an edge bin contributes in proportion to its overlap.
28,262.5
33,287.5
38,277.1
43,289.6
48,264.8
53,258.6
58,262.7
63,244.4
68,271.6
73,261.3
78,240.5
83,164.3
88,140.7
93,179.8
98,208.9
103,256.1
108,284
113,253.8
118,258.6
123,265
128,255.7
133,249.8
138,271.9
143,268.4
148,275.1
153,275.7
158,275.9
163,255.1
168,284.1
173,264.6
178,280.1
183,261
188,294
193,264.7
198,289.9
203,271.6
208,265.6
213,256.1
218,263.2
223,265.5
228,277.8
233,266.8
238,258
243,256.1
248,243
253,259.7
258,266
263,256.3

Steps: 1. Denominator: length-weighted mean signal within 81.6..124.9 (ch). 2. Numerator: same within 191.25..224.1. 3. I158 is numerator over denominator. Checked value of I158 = 1.20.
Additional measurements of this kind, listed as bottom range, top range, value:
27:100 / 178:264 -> 1.11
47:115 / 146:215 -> 1.16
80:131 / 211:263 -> 1.15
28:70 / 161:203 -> 1.02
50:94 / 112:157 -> 1.17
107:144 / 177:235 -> 1.03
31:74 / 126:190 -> 1.01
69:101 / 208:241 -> 1.30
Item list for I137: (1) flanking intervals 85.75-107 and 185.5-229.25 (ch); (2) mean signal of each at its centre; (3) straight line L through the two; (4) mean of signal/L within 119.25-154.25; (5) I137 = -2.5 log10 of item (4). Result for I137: -0.164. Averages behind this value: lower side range 203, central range 265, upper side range 272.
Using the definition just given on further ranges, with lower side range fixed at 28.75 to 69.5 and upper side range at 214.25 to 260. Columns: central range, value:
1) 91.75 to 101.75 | 0.29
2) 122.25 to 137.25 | 0.03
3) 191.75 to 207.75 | -0.05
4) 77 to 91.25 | 0.46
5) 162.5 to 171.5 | -0.03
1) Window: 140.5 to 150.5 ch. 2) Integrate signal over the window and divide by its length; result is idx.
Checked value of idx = 272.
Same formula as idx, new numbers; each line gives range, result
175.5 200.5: 278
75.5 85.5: 202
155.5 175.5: 270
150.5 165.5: 269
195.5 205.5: 281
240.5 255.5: 253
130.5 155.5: 268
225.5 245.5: 265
